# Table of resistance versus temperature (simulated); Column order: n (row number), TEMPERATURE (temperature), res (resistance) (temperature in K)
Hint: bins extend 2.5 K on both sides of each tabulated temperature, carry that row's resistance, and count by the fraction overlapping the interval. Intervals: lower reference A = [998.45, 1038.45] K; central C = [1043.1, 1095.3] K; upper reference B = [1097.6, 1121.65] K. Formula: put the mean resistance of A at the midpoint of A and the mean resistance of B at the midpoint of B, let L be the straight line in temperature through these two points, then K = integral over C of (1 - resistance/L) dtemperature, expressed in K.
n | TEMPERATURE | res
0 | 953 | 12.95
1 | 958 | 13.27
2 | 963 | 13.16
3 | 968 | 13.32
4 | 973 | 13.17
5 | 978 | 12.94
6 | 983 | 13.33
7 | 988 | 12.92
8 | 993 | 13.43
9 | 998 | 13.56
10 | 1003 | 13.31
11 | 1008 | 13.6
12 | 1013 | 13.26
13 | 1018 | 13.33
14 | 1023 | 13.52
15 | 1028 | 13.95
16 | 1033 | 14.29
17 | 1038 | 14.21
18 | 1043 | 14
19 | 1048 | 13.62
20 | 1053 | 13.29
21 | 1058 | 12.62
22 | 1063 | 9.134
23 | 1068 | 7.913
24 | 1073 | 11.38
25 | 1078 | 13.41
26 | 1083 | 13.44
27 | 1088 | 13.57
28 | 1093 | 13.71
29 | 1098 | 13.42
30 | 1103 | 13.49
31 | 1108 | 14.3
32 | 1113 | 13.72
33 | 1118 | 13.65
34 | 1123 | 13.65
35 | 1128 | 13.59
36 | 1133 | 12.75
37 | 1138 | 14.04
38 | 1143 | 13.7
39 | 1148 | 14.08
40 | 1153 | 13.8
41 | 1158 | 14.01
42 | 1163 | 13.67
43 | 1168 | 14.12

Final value 5.4 K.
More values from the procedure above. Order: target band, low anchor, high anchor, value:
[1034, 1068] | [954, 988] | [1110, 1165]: 2.3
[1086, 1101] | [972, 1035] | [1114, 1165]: 0.0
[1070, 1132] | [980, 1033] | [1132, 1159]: 1.3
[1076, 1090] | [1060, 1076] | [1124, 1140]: -3.8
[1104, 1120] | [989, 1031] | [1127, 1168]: -0.2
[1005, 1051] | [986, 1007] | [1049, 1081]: -4.8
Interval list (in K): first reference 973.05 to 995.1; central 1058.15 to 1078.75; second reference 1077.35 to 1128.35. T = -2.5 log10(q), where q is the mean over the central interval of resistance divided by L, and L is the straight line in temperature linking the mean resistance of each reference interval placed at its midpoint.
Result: 0.28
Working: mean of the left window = 13.2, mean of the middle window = 10.5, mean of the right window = 13.6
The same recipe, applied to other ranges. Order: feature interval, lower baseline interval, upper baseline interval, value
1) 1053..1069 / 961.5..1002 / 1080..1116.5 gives 0.26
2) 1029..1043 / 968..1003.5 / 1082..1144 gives -0.06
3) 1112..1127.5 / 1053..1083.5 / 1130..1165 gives -0.06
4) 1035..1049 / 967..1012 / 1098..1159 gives -0.04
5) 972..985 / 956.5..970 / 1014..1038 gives 0.02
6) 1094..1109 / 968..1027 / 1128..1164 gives -0.01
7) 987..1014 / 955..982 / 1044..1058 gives -0.01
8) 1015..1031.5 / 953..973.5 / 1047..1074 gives -0.14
